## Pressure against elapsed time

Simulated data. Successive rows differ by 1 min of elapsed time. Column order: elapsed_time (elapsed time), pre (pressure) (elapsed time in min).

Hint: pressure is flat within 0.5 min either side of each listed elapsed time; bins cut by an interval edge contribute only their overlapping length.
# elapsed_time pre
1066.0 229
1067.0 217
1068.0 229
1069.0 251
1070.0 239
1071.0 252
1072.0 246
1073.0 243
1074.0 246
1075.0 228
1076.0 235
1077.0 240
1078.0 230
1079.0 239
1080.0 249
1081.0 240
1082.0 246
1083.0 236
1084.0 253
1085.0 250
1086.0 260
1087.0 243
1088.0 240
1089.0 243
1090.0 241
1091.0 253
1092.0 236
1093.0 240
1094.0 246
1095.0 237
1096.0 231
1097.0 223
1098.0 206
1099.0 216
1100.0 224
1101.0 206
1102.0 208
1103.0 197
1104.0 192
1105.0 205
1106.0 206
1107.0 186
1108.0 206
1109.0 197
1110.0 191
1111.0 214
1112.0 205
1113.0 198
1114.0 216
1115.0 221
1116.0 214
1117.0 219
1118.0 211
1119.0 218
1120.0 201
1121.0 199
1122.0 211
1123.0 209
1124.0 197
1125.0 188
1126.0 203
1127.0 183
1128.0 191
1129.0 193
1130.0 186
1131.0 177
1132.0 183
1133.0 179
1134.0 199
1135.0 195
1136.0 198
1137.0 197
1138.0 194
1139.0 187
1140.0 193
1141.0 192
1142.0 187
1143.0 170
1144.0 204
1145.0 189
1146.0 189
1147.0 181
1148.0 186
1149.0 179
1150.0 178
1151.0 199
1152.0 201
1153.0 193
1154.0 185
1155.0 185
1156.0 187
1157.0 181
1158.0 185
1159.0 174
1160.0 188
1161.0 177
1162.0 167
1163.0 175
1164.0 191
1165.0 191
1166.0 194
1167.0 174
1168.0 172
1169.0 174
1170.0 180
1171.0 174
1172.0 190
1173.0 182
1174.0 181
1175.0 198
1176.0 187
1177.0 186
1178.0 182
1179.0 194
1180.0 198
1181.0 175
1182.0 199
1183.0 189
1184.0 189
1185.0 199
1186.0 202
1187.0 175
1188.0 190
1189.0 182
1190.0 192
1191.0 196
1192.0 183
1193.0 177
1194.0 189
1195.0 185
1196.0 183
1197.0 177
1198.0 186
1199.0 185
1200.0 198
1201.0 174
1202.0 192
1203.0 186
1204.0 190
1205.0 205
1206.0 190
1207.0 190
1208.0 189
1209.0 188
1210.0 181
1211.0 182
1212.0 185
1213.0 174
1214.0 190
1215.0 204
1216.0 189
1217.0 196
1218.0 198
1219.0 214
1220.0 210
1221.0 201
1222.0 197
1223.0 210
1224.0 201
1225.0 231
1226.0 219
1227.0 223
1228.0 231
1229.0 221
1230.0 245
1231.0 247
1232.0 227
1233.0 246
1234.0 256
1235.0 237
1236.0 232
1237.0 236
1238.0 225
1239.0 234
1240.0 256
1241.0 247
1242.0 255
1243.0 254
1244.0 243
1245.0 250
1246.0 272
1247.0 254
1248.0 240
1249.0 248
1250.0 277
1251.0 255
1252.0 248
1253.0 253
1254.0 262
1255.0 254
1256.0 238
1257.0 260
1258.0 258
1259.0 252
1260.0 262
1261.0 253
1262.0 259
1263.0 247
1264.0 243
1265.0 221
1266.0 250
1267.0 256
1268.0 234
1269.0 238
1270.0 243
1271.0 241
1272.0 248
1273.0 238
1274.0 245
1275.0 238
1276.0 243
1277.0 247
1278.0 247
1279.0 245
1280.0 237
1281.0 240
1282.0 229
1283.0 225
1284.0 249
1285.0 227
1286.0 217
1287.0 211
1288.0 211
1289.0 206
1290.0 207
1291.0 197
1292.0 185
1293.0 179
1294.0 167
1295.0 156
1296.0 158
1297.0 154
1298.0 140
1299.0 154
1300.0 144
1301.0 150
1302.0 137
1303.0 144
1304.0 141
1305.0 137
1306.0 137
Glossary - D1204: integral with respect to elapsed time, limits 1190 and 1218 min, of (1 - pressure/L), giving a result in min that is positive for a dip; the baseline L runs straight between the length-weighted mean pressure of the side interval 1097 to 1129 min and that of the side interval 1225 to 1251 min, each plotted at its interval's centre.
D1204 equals 5.4 min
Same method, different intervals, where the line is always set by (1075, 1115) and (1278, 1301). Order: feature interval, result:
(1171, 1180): 1.11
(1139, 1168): 4.21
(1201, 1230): 1.11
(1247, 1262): -3.87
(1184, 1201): 1.94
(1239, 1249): -2.33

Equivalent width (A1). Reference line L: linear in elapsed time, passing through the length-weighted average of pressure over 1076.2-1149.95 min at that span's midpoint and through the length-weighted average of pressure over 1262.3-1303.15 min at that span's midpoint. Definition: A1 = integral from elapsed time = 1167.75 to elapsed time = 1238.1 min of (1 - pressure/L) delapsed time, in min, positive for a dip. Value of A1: 4.4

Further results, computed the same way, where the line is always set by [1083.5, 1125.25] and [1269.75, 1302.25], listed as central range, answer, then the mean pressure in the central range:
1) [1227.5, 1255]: -4.84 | 246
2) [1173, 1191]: 2.03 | 189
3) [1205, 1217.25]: 1.32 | 189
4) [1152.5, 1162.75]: 1.57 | 182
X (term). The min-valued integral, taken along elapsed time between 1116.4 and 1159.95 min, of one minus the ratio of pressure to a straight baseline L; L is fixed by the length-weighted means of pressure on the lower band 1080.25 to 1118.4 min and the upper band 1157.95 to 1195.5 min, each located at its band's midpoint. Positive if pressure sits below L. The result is 2.5 min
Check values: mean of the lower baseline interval 223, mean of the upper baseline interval 185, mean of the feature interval 192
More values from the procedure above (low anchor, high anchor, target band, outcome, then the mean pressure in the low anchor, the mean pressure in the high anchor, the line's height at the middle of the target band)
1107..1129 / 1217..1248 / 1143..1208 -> 9.4 min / 204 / 232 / 218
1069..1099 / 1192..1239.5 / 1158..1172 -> 2.5 min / 240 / 205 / 218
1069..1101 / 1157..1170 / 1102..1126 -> 1.4 min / 239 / 180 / 217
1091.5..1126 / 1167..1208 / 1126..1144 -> 1.2 min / 211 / 187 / 203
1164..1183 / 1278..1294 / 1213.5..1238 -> -2.3 min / 185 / 217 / 200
